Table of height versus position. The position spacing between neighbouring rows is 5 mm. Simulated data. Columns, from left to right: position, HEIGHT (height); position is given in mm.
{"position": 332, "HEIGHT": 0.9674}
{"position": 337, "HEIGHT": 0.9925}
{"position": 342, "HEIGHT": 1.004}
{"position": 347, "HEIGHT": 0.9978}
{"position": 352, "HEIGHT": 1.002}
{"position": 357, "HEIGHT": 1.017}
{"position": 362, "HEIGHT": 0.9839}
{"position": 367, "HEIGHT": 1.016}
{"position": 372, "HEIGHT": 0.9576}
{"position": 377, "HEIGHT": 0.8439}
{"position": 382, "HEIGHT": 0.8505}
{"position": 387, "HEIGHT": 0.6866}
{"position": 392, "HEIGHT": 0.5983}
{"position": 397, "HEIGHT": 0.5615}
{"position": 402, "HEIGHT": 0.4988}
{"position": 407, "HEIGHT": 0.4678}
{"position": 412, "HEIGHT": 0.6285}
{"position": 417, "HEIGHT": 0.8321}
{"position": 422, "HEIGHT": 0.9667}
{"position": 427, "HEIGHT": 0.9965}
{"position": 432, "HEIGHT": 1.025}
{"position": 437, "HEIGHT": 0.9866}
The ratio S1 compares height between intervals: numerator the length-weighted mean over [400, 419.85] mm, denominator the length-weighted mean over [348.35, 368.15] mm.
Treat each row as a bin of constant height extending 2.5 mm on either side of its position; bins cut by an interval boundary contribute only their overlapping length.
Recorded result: 0.61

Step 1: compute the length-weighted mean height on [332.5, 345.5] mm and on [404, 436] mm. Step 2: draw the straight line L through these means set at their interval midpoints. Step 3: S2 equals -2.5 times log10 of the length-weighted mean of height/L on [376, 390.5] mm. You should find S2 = 0.16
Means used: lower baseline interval 0.993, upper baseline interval 0.822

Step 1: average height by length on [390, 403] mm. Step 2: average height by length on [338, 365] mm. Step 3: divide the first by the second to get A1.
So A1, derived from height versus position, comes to 0.56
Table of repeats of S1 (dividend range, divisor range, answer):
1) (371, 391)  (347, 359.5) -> 0.80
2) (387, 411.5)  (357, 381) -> 0.58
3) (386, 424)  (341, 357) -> 0.65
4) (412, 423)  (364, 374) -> 0.84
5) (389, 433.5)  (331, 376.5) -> 0.73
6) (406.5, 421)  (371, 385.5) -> 0.81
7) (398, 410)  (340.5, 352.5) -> 0.50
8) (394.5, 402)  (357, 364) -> 0.54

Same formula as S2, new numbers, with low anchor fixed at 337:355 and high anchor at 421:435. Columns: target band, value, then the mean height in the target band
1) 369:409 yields 0.403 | 0.69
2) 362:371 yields 0.003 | 0.997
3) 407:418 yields 0.456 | 0.657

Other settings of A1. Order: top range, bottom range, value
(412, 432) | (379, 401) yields 1.36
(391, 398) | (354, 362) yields 0.58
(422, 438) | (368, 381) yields 1.10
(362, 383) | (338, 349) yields 0.93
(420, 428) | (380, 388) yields 1.26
